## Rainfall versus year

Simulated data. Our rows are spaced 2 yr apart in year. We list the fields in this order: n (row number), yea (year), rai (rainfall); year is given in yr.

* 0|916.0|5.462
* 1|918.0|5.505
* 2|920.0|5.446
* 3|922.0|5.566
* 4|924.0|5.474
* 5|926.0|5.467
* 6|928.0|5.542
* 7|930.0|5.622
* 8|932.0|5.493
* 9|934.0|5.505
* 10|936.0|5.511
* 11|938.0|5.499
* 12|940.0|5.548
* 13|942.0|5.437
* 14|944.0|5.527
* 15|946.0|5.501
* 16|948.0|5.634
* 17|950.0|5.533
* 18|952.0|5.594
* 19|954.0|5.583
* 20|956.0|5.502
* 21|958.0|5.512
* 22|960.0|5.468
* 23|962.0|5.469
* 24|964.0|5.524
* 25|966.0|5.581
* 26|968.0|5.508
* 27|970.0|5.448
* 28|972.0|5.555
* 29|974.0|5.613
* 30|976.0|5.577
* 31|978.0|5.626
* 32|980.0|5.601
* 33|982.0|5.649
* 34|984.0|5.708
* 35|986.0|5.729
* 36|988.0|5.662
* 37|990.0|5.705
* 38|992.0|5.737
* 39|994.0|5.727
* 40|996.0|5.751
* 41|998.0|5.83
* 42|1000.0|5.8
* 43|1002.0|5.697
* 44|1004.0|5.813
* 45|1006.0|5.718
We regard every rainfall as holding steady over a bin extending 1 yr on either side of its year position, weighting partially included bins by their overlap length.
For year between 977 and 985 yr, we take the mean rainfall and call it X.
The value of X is 5.65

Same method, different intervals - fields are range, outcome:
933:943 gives 5.5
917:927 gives 5.49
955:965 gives 5.5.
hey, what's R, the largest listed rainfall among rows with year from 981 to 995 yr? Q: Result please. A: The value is 5.737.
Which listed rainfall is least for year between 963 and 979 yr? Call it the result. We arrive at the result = 5.448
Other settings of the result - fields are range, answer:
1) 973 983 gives 5.577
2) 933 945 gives 5.437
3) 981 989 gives 5.649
